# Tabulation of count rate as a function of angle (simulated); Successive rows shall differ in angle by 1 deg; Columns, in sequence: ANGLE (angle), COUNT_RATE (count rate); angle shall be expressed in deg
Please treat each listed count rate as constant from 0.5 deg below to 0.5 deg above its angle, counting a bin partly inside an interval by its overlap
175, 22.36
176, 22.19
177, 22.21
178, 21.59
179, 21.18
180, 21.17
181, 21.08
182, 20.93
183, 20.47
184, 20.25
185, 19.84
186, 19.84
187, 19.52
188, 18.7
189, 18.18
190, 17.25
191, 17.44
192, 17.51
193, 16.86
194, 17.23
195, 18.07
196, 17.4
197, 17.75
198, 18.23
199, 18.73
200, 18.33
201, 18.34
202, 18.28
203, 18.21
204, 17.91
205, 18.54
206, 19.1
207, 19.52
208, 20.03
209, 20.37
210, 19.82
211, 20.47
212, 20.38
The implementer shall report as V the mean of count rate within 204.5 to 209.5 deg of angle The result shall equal 19.5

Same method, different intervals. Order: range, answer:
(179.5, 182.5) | 21.1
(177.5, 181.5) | 21.3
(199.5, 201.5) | 18.3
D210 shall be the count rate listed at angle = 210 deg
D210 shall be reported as 19.82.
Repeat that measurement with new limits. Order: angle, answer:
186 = 19.84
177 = 22.21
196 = 17.4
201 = 18.34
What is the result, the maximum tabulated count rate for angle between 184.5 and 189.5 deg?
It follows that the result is 19.84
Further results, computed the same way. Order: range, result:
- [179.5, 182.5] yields 21.17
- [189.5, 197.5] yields 18.07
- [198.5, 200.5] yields 18.73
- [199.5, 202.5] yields 18.34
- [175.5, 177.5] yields 22.21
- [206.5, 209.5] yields 20.37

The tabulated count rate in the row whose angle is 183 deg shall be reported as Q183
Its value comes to 20.47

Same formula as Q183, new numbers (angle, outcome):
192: 17.51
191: 17.44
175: 22.36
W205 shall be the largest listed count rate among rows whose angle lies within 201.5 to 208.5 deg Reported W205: 20.03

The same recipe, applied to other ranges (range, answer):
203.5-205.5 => 18.54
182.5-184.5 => 20.47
